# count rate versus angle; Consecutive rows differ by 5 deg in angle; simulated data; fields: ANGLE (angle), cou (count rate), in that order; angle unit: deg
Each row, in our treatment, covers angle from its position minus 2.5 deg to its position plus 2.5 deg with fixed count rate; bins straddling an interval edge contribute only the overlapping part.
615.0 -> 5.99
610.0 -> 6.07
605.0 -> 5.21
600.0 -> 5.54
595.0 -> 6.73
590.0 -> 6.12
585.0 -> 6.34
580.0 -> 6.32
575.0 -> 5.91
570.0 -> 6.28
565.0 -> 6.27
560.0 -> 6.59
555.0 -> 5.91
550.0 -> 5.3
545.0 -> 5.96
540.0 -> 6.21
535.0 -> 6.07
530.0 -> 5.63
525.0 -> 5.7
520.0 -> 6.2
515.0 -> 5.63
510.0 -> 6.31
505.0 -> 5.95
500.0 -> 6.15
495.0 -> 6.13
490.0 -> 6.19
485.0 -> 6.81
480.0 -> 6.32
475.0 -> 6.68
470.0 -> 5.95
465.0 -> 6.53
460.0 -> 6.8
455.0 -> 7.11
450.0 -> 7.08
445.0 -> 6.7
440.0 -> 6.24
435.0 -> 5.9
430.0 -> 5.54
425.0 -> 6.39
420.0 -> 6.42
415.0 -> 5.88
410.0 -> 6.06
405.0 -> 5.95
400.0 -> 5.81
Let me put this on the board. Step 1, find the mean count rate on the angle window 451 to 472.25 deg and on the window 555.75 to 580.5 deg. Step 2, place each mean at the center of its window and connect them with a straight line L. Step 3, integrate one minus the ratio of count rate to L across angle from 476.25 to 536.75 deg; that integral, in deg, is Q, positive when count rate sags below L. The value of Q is 3.5 deg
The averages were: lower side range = 6.64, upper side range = 6.24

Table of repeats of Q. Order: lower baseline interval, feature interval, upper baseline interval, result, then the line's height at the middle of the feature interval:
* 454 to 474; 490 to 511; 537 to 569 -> 0.7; 6.35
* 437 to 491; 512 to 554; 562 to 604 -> 3.3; 6.34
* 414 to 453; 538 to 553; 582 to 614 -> 0.7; 6.1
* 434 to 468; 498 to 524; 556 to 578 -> 1.7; 6.44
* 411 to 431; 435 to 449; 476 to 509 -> -0.6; 6.15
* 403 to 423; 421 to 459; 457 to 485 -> -0.9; 6.28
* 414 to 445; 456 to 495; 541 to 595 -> -2.2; 6.13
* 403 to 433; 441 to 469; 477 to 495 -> -2.4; 6.24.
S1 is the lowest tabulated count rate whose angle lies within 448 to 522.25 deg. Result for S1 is 5.63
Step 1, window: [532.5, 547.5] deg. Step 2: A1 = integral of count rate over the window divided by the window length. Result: 6.08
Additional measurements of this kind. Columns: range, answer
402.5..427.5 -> 6.14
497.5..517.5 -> 6.01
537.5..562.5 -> 5.99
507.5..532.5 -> 5.89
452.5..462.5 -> 6.96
